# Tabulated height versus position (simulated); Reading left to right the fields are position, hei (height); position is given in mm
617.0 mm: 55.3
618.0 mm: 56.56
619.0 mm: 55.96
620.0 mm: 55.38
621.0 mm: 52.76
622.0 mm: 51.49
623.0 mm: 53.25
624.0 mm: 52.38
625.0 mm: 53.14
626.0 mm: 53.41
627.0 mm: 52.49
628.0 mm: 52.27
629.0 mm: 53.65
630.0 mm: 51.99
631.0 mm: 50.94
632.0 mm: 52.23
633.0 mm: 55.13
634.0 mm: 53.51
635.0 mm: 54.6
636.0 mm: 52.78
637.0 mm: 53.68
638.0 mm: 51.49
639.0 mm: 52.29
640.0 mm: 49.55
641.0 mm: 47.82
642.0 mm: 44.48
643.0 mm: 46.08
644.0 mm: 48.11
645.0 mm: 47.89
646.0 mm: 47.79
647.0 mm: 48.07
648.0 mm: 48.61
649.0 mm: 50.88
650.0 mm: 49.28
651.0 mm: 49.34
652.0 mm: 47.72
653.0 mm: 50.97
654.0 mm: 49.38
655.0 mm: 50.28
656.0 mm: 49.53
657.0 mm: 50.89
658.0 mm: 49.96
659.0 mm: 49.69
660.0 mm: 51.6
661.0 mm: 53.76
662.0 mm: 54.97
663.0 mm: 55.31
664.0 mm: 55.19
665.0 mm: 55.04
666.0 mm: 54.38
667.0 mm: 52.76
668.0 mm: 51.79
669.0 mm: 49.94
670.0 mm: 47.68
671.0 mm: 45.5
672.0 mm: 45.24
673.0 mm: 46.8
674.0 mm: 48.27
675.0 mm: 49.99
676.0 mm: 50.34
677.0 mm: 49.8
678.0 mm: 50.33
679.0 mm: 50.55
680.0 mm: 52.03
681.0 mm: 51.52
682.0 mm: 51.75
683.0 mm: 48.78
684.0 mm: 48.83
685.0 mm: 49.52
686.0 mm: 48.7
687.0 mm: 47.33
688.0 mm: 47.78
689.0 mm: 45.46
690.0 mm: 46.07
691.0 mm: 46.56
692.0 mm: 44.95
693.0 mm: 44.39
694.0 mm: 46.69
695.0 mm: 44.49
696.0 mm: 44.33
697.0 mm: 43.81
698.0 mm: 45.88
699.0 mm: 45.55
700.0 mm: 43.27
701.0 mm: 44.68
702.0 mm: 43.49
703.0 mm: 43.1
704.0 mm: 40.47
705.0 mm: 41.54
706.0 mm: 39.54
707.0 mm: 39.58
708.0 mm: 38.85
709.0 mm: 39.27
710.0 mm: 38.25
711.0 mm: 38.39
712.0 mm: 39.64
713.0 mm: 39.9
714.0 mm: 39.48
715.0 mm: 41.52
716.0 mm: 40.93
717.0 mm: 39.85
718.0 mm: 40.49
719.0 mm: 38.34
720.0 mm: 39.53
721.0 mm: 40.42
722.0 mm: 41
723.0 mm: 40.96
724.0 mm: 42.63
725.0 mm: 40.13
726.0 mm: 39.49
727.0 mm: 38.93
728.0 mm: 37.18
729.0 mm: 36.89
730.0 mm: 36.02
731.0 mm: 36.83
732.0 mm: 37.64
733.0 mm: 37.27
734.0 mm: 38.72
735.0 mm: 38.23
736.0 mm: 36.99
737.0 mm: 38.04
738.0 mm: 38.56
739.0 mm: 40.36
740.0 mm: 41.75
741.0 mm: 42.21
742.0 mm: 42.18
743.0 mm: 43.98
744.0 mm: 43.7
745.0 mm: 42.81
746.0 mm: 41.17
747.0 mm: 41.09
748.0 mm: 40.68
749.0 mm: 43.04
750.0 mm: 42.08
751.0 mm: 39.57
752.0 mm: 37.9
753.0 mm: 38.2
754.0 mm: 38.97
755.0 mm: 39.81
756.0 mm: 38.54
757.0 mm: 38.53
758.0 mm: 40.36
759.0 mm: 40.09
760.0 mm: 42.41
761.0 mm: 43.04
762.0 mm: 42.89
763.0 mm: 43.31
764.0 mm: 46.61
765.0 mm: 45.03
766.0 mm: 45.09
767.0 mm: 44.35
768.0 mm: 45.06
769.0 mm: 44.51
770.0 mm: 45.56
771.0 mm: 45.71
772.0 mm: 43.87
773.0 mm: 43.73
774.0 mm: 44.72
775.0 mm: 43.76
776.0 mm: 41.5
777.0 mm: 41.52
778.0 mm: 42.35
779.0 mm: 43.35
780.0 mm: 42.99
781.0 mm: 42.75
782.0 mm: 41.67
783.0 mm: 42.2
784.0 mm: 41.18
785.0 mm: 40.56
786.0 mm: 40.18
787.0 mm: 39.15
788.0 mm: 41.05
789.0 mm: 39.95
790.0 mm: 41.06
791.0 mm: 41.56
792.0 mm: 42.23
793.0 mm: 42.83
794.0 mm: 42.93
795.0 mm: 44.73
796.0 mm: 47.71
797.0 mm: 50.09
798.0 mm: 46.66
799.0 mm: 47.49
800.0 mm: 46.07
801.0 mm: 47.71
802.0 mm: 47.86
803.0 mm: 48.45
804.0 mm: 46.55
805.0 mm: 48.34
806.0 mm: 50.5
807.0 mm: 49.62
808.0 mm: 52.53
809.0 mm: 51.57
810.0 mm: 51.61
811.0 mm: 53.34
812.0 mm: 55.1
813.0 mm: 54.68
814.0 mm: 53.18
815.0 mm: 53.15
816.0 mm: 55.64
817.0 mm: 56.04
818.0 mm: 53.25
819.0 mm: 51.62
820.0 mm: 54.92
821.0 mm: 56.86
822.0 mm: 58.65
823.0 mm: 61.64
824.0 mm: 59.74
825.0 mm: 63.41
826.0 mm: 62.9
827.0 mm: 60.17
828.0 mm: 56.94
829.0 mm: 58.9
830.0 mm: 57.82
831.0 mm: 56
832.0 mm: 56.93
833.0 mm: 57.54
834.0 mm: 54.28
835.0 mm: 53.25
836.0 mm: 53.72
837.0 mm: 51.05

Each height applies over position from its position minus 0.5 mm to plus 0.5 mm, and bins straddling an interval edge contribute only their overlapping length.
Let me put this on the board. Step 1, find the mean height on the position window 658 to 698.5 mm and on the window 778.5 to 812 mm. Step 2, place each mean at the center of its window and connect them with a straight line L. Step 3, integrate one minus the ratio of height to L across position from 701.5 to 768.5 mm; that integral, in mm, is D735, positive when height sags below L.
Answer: 9.7 mm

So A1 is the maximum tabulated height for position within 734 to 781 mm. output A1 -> 46.61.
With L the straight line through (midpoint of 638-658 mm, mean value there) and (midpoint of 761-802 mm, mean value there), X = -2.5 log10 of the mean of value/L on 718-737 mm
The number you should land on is 0.18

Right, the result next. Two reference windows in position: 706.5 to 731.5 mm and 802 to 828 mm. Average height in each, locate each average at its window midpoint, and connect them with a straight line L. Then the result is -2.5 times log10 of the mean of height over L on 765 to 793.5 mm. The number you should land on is 0.14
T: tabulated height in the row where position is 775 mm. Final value 43.76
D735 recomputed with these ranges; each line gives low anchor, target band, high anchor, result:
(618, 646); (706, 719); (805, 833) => 3.4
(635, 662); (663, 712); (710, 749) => -1.6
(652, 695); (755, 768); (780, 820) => 1.5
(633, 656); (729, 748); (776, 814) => 3.0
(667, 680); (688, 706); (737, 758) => 0.8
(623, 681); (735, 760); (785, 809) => 3.6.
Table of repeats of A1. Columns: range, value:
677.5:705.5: 52.03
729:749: 43.98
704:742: 42.63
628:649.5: 55.13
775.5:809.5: 52.53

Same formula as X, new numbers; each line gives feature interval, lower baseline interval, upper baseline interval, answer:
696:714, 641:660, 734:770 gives 0.086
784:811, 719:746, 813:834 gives 0.143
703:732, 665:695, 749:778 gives 0.163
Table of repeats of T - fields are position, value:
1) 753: 38.2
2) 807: 49.62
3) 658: 49.96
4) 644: 48.11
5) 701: 44.68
